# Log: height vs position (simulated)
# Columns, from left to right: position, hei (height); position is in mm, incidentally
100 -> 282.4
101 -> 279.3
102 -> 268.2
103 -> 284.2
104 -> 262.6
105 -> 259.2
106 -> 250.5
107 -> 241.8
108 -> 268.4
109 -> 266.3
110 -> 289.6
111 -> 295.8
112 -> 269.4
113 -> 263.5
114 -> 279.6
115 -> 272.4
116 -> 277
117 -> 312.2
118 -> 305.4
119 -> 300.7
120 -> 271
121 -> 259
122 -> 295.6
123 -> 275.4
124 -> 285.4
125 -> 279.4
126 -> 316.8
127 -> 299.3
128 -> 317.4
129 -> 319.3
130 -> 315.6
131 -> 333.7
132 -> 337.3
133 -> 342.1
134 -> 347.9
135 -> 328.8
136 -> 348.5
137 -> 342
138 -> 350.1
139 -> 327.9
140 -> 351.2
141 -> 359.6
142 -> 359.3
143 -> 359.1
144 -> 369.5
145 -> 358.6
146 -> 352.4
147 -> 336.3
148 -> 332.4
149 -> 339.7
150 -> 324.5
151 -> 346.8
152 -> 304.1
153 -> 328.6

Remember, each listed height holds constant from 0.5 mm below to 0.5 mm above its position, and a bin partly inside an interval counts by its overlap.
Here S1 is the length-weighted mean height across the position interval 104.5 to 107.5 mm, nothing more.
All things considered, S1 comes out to 250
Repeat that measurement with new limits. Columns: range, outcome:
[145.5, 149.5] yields 340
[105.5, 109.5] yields 257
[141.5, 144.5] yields 363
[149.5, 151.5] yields 336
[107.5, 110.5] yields 275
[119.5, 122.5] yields 275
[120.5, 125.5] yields 279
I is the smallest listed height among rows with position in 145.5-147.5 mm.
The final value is 336.3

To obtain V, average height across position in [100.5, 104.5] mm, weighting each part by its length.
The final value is 274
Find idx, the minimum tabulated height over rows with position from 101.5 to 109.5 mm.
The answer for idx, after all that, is 241.8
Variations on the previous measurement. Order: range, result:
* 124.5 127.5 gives 279.4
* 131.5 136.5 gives 328.8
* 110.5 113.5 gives 263.5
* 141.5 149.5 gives 332.4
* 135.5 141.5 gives 327.9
